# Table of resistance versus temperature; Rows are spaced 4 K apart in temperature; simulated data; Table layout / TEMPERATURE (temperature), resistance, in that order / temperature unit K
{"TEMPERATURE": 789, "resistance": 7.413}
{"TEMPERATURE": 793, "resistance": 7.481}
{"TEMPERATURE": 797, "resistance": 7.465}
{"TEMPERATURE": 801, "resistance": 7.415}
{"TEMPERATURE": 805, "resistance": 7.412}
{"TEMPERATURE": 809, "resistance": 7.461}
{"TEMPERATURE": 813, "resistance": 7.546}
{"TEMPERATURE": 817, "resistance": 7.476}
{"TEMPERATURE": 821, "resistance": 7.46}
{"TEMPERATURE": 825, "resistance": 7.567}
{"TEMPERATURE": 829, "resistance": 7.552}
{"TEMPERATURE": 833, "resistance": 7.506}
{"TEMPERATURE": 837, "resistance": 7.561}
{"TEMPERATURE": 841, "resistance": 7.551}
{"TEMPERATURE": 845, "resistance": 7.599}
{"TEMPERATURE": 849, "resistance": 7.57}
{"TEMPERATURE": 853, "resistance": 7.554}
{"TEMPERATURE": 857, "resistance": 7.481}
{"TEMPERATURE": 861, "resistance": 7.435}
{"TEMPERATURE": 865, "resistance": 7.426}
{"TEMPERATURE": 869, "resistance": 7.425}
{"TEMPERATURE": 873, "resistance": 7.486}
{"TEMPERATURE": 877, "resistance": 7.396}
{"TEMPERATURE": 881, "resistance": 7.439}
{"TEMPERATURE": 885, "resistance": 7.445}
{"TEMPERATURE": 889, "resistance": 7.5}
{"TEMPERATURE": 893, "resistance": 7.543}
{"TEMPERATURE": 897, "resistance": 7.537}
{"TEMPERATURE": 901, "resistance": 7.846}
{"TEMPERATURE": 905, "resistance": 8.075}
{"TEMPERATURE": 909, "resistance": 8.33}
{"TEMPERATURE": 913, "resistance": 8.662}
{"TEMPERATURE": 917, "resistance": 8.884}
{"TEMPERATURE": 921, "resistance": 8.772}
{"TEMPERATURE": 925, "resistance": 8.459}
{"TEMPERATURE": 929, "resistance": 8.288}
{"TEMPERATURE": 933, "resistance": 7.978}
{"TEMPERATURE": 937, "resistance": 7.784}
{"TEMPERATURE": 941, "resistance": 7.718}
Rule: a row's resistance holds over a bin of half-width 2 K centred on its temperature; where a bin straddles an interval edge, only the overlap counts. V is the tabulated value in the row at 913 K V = 8.662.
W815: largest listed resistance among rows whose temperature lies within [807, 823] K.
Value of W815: 7.546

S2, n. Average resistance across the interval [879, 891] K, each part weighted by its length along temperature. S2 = 7.46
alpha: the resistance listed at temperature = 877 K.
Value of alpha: 7.396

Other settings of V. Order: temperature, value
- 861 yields 7.435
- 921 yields 8.772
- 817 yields 7.476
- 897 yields 7.537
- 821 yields 7.46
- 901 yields 7.846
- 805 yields 7.412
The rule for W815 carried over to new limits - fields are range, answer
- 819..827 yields 7.567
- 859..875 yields 7.486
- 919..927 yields 8.772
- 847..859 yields 7.57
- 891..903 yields 7.846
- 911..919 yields 8.884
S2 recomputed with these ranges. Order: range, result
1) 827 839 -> 7.54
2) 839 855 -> 7.57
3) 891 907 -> 7.75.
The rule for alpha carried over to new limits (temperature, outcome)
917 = 8.884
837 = 7.561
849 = 7.57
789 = 7.413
